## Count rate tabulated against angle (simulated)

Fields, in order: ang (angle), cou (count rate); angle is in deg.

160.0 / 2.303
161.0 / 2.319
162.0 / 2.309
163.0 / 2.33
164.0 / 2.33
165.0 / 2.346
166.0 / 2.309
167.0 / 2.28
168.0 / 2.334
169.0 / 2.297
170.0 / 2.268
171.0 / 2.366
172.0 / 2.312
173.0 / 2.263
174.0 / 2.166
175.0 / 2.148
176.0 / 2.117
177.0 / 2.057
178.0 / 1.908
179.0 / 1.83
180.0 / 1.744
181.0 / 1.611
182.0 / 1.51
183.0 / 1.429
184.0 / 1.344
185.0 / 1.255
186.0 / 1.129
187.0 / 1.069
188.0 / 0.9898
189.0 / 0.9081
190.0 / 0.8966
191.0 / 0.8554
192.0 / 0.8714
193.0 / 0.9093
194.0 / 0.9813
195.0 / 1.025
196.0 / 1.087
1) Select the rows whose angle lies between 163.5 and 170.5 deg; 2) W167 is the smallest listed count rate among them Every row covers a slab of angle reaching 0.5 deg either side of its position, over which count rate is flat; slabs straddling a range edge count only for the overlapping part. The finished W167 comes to 2.268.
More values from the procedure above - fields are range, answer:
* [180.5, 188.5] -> 0.9898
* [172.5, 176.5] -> 2.117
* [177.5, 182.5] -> 1.51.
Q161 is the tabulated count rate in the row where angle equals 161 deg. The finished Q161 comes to 2.319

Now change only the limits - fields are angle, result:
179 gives 1.83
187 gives 1.069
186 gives 1.129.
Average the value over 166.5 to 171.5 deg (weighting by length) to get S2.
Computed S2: 2.31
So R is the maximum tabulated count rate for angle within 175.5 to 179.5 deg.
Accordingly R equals 2.117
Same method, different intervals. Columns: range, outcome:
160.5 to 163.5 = 2.33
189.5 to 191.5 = 0.8966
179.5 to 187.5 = 1.744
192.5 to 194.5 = 0.9813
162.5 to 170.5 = 2.346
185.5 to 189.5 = 1.129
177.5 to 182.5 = 1.908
